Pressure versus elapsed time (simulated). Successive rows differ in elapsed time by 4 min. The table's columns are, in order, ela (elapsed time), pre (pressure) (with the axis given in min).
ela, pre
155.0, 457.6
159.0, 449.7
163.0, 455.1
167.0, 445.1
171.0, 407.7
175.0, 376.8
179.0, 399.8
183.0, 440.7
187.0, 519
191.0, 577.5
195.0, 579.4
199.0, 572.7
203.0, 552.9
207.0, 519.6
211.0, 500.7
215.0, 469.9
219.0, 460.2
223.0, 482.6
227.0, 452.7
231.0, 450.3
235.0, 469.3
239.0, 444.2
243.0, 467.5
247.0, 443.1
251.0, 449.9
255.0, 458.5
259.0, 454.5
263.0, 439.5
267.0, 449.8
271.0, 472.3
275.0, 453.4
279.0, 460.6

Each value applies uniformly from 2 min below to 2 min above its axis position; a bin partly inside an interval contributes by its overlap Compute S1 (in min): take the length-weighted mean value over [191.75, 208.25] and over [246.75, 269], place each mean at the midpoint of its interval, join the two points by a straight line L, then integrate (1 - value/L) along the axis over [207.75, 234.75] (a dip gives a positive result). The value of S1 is 2.5 min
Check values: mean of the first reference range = 559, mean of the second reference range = 450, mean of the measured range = 472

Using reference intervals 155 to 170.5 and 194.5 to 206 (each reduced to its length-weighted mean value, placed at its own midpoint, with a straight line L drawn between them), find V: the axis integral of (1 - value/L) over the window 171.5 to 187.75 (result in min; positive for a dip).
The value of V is 2.4 min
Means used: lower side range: 447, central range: 425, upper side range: 563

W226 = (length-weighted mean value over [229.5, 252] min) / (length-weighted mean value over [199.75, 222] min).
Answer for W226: 0.90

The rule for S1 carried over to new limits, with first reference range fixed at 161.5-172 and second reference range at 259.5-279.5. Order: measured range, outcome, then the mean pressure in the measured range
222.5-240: -0.4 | 459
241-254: -0.1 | 454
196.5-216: -3.7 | 527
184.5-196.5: -3.0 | 553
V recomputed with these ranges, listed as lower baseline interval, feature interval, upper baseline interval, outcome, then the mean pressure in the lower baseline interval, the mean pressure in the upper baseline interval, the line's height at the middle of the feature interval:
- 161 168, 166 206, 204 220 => -1.5 min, 451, 493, 470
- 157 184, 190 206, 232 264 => -4.9 min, 424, 454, 435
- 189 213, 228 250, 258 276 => 1.8 min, 550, 454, 495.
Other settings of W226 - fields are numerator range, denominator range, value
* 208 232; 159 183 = 1.12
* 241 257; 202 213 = 0.87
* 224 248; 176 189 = 1.02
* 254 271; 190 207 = 0.80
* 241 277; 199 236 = 0.93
